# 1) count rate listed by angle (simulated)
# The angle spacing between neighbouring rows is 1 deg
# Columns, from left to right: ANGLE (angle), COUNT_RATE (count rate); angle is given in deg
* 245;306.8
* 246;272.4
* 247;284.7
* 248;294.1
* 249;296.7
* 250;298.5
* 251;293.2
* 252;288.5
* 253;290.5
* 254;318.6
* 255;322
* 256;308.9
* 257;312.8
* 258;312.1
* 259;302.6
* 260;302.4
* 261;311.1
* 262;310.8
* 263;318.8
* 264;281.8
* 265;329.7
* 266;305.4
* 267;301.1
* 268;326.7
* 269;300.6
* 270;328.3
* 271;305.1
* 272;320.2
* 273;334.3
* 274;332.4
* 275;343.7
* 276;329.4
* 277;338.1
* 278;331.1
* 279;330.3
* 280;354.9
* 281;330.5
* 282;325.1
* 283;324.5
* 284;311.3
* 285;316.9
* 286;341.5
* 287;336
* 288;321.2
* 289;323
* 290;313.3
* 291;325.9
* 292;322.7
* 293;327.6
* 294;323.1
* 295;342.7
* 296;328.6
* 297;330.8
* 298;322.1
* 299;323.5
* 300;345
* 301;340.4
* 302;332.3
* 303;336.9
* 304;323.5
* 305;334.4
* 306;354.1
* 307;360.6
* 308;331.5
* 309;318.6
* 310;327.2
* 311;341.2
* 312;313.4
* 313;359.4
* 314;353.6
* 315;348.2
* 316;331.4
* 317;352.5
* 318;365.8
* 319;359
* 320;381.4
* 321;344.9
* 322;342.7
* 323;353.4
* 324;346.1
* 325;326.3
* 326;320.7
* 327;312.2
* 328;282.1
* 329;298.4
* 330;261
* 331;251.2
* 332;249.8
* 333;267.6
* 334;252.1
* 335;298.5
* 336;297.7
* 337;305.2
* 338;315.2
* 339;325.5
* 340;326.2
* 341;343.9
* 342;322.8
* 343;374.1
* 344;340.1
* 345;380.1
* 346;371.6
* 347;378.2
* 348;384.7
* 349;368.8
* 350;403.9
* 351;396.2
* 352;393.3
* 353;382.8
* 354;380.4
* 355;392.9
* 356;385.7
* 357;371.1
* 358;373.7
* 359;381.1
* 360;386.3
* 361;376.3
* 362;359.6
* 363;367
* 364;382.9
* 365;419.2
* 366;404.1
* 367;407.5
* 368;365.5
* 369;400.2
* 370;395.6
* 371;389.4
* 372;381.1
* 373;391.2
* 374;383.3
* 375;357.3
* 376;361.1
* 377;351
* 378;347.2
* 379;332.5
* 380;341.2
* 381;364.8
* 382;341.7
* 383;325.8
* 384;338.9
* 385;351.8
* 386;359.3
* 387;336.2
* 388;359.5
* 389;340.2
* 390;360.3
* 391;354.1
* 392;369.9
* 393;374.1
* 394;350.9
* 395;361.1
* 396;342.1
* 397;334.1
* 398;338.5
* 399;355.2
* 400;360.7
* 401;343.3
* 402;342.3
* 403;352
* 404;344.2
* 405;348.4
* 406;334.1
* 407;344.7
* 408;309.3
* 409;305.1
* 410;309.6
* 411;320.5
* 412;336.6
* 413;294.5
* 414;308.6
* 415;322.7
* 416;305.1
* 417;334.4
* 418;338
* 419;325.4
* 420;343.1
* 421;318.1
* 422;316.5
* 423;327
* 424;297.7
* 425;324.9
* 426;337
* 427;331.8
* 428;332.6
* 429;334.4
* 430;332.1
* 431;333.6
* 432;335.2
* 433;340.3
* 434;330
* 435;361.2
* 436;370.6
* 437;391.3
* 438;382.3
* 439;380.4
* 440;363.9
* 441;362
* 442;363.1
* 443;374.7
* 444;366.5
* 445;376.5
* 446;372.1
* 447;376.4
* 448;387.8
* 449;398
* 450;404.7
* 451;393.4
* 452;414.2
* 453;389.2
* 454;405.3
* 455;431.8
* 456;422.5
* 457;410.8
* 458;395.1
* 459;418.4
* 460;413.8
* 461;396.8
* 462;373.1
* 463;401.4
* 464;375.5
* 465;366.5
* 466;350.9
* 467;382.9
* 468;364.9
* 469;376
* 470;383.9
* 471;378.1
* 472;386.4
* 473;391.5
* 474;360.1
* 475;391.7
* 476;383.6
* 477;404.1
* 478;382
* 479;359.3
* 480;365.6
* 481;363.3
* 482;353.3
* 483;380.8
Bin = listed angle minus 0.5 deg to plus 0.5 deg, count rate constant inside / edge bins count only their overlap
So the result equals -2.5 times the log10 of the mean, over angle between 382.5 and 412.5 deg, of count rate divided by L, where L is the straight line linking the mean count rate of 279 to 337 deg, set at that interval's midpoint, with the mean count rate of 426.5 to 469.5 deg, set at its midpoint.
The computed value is 0.045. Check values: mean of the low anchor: 325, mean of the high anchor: 376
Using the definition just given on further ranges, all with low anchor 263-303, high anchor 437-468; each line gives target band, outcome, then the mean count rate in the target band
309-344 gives 0.06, 322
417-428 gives 0.16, 327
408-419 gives 0.18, 317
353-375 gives -0.09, 385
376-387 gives 0.05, 346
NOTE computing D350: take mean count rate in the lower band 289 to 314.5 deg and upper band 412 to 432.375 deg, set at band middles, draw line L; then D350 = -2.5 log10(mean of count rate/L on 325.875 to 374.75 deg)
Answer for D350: -0.08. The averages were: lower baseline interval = 333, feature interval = 353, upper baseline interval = 325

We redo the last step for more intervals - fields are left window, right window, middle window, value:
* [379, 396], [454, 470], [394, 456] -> 0.066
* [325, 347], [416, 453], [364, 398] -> -0.102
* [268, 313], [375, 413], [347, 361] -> -0.138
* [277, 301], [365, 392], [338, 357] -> -0.048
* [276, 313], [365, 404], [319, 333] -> 0.093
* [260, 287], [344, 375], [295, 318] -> 0.027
